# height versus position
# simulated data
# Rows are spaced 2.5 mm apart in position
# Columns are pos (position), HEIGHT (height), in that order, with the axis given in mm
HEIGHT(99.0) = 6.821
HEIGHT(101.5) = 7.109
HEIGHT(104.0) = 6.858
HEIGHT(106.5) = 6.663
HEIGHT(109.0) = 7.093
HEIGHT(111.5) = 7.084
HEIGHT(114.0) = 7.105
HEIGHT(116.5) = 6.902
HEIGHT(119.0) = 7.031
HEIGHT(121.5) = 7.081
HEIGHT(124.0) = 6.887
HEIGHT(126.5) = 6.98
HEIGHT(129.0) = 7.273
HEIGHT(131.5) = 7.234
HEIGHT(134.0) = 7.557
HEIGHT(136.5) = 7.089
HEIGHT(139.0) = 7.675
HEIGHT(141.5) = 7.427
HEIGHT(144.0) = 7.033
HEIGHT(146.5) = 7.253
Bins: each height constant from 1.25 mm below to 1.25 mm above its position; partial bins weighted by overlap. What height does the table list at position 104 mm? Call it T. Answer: 6.858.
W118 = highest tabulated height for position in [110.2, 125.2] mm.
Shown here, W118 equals 7.105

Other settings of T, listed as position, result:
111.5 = 7.084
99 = 6.821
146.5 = 7.253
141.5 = 7.427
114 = 7.105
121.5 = 7.081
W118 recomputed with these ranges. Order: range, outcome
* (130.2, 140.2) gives 7.675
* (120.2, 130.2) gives 7.273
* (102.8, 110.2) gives 7.093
